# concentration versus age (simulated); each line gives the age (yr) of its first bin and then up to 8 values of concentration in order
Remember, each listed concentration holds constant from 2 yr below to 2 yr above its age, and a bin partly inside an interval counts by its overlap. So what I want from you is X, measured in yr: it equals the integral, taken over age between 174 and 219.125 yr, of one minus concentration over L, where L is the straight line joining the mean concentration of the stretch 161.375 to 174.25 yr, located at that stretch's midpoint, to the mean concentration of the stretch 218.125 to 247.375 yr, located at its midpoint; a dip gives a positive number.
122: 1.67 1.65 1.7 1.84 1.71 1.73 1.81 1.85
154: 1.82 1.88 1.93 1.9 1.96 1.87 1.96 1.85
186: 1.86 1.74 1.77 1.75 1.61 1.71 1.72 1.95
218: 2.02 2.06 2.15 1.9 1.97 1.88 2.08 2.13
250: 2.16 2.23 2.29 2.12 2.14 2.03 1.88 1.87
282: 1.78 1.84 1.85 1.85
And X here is 3.5 yr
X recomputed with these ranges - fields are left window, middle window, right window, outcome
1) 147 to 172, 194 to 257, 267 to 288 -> -2.1 yr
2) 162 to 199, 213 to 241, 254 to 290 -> -0.9 yr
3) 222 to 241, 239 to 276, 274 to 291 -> -3.8 yr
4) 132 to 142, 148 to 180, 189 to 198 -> -2.5 yr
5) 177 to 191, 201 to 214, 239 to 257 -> 1.5 yr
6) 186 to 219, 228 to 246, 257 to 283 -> -0.7 yr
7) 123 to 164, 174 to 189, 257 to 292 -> -0.3 yr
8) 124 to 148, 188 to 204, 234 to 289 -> 1.4 yr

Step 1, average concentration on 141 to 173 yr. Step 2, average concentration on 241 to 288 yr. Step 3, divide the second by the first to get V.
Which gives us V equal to 1.1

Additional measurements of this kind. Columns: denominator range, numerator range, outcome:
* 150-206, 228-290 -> 1.10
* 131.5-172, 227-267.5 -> 1.14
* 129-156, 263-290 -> 1.08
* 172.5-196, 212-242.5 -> 1.08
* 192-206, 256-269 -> 1.27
